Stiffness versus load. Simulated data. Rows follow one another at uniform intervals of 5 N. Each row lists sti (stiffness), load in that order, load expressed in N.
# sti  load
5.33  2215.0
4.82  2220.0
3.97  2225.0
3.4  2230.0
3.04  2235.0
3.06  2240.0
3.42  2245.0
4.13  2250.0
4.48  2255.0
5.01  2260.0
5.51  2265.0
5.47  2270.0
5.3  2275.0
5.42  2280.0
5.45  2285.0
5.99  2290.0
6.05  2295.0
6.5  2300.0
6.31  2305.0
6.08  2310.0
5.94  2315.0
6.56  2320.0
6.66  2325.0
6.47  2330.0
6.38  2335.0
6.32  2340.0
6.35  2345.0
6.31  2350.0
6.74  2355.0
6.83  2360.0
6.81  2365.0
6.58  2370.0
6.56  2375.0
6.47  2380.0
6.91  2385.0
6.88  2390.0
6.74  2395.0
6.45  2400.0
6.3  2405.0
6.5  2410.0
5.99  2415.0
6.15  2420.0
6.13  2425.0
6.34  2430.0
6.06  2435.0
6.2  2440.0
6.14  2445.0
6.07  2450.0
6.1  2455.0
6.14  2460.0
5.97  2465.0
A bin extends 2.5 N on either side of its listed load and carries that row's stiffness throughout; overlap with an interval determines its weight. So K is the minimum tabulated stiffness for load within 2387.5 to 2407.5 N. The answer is 6.3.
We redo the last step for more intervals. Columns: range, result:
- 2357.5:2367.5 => 6.81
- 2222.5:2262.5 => 3.04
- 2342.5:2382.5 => 6.31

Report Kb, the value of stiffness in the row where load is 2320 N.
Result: 6.56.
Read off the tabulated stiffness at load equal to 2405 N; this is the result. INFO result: 6.3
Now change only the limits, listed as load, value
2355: 6.74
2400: 6.45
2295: 6.05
